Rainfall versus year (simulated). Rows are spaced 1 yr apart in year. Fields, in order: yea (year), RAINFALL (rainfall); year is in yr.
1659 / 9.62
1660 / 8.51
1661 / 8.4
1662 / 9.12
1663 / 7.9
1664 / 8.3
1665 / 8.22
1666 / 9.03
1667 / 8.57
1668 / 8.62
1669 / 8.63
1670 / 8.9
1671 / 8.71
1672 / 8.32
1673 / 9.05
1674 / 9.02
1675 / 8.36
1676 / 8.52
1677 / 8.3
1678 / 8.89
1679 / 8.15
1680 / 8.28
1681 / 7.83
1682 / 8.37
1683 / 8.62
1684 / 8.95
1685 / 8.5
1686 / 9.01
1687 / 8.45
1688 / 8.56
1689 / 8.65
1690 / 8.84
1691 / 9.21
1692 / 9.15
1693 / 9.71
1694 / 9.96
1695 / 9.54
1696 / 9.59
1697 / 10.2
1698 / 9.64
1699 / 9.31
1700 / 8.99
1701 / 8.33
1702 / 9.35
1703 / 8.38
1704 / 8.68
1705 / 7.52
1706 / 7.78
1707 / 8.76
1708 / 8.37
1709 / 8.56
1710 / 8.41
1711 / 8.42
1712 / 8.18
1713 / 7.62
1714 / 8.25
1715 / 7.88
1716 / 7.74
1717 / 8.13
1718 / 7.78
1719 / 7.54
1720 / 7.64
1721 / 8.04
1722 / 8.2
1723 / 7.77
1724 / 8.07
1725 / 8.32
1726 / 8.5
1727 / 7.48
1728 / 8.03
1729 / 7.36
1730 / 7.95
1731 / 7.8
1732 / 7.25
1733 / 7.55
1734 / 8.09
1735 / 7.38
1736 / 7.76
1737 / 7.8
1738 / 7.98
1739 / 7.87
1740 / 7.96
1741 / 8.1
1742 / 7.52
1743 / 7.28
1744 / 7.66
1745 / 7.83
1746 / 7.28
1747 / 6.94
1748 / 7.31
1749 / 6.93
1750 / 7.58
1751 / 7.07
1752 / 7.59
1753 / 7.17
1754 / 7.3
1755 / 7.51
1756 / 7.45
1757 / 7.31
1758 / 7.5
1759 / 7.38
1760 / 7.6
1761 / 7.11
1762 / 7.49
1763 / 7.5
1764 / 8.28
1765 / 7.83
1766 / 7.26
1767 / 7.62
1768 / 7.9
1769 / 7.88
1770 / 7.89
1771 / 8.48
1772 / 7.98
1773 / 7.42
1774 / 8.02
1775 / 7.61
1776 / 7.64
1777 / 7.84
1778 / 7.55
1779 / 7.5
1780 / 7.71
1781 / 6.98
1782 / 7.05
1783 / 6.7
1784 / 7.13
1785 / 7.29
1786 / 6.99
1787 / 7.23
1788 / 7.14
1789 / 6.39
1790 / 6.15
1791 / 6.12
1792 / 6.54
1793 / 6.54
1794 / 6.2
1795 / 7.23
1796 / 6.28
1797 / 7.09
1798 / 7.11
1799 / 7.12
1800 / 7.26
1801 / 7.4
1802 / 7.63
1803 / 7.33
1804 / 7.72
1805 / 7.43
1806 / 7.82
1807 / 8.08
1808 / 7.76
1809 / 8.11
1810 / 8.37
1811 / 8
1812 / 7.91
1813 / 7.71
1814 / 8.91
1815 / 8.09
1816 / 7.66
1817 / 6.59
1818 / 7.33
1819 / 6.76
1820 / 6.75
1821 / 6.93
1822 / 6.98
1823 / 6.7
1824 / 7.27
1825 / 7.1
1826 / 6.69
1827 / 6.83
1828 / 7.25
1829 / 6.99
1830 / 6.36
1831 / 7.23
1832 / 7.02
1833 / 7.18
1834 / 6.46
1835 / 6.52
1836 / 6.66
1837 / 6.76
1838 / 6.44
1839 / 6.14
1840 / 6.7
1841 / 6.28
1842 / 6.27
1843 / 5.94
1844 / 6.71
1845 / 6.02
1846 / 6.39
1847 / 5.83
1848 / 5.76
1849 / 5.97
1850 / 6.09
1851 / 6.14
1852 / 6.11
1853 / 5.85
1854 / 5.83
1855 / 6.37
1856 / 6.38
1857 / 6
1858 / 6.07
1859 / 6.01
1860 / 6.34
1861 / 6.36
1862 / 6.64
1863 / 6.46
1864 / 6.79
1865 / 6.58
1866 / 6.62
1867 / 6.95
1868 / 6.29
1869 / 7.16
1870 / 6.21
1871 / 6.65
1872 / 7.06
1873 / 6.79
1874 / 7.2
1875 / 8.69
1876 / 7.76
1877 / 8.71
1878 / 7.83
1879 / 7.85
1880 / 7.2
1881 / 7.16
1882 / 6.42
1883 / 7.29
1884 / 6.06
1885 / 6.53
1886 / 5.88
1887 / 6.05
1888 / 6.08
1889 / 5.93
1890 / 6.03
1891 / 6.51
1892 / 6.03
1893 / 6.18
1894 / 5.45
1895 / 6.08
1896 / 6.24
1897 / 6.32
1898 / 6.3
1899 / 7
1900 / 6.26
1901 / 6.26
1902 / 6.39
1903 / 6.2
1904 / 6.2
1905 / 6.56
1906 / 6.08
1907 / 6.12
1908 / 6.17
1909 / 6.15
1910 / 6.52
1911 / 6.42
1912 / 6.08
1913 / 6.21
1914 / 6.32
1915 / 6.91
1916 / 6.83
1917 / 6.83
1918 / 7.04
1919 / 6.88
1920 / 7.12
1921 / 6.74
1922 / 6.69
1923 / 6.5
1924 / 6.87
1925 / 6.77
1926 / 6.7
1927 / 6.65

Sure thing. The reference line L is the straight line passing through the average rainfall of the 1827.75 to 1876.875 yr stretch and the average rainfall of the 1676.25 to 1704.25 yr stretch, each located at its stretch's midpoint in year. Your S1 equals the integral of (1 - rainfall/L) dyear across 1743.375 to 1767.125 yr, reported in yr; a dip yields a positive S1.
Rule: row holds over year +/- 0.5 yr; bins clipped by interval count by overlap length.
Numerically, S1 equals 1.6 yr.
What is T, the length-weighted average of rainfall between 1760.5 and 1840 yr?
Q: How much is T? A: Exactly 7.26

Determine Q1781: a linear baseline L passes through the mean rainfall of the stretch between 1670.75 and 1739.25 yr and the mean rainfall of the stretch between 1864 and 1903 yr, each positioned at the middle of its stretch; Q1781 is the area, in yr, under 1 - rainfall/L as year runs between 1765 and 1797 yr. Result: 1.8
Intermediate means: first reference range 8.39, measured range 7.24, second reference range 6.68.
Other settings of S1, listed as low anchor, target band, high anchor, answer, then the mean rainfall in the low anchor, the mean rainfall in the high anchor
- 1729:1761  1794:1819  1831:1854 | -2.8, 7.53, 6.34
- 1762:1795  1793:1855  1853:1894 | 0.7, 7.32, 6.65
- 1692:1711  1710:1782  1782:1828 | 4.3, 8.94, 7.21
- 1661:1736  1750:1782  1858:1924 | 0.9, 8.44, 6.6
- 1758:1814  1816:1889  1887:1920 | 1.5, 7.42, 6.34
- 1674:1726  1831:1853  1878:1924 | 2.2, 8.54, 6.47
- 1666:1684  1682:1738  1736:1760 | -2.3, 8.56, 7.5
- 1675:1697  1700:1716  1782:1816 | 0.4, 8.83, 7.3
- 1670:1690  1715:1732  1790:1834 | 0.5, 8.57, 7.22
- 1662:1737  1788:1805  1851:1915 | 1.2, 8.43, 6.51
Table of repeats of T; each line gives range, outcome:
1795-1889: 6.88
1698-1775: 7.85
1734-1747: 7.69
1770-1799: 7.15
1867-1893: 6.84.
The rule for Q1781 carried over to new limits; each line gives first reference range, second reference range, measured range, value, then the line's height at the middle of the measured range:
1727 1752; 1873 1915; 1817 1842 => 0.7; 6.99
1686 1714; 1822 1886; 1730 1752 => 1.8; 8.24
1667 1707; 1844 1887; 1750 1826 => 1.8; 7.56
